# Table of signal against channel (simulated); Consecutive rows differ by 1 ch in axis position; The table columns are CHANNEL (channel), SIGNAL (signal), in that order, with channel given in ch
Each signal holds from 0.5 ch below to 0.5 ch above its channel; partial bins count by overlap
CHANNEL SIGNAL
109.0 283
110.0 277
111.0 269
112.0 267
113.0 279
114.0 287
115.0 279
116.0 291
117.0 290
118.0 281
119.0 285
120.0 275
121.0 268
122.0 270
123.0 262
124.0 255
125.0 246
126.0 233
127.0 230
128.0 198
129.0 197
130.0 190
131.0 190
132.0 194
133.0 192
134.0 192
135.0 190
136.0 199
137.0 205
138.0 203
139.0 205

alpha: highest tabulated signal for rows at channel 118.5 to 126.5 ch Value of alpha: 285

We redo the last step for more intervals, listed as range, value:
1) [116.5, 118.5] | 290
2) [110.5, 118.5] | 291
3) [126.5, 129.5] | 230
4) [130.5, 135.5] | 194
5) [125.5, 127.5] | 233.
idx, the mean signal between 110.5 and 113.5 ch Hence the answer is 272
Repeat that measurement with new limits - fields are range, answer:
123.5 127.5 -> 241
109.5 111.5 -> 273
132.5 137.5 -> 196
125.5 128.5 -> 220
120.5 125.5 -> 260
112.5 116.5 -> 284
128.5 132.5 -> 193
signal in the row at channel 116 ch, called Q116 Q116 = 291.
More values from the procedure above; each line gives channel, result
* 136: 199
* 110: 277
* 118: 281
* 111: 269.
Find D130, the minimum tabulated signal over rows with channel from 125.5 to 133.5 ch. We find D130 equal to 190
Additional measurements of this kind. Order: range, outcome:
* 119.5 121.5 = 268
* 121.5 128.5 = 198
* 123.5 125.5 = 246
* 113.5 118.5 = 279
